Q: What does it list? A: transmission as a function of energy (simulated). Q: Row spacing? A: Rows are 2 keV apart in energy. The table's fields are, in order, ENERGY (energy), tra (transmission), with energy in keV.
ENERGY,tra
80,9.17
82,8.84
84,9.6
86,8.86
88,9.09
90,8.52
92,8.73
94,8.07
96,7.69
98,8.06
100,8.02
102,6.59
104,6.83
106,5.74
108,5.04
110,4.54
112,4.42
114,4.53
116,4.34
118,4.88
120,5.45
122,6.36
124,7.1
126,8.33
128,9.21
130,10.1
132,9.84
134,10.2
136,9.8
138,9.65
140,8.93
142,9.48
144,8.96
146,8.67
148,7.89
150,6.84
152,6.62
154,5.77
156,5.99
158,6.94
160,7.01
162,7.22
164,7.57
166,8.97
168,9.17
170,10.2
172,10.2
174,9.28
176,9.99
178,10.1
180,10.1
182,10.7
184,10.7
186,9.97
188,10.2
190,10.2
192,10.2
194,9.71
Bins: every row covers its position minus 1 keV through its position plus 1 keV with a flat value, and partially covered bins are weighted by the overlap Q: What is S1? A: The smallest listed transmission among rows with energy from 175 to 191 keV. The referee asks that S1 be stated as 9.97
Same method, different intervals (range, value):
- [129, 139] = 9.65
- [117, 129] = 4.88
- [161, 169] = 7.22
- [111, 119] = 4.34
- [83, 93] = 8.52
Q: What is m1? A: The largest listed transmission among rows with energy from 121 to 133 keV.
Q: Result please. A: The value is 10.1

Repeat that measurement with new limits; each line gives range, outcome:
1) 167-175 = 10.2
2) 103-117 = 6.83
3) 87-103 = 9.09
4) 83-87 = 9.6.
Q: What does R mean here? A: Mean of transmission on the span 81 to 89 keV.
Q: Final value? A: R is 9.1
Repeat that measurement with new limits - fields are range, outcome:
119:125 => 6.3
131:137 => 9.95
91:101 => 8.11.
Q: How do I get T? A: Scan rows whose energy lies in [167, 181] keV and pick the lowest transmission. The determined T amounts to 9.17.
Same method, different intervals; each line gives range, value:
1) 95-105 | 6.59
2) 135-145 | 8.93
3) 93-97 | 7.69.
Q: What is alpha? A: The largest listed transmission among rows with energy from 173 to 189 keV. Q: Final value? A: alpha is 10.7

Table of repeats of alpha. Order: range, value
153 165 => 7.57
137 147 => 9.65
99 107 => 8.02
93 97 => 8.07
